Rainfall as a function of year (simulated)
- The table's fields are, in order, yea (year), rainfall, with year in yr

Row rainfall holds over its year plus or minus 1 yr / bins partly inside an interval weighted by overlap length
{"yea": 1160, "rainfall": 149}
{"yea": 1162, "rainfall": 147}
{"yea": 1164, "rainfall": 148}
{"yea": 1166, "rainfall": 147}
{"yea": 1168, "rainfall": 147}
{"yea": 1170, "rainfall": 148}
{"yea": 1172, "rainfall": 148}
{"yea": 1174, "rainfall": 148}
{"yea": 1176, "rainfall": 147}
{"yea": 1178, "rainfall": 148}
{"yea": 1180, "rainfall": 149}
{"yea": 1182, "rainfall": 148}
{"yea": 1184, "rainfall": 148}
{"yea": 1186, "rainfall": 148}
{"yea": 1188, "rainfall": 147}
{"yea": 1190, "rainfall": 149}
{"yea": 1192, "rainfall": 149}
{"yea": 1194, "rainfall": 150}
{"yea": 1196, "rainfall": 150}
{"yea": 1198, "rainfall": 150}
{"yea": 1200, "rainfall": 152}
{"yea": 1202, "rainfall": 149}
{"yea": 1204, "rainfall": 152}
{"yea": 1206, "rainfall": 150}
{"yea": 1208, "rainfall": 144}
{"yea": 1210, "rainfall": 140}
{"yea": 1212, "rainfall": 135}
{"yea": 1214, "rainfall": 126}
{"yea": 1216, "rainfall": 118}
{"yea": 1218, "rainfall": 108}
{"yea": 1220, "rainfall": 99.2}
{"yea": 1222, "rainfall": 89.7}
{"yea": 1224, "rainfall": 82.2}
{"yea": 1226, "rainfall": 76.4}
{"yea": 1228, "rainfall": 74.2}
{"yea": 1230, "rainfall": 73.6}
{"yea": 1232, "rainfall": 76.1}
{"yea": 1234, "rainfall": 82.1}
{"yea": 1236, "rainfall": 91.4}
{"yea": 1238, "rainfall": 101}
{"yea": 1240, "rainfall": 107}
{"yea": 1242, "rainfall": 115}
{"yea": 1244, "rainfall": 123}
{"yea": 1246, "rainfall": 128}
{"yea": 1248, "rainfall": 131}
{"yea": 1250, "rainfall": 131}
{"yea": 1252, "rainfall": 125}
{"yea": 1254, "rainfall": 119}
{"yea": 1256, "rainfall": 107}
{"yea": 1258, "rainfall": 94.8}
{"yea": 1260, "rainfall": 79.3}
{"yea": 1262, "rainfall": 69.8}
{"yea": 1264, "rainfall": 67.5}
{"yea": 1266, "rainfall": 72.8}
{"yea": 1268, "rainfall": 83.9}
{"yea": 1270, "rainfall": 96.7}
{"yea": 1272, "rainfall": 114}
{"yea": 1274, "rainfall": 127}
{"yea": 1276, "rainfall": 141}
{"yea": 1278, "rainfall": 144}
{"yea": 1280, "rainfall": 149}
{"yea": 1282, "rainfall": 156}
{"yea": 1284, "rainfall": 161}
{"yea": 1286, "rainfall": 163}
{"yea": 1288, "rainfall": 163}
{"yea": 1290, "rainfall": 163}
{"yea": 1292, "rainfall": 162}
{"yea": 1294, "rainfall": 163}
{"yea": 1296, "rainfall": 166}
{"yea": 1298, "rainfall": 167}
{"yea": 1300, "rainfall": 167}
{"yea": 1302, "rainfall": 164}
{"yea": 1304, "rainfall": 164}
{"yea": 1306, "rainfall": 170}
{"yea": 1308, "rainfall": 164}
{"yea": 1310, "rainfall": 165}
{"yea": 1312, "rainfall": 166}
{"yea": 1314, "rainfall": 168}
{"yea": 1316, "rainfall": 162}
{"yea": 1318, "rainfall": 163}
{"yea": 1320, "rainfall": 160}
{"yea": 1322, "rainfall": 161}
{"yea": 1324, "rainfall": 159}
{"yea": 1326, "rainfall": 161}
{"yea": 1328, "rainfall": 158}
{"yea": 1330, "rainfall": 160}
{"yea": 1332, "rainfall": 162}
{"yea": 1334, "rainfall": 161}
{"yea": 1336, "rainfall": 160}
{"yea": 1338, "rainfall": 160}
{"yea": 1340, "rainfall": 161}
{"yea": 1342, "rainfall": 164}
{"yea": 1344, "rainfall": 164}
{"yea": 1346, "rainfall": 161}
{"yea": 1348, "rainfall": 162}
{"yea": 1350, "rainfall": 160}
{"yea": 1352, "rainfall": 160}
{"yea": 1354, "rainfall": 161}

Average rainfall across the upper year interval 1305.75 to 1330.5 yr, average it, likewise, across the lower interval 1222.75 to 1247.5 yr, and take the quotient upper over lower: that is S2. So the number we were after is 1.7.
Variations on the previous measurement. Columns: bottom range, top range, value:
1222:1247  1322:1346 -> 1.71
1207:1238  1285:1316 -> 1.63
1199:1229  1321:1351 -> 1.34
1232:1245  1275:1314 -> 1.59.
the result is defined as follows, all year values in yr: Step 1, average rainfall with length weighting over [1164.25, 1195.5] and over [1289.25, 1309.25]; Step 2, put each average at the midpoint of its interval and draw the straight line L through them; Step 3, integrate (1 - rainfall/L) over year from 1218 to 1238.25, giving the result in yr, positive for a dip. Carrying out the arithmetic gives 9.1 yr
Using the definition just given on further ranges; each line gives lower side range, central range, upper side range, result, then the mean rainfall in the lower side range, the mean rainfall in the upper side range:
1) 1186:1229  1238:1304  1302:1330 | 9.11 yr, 129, 163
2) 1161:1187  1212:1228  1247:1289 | 3.99 yr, 148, 119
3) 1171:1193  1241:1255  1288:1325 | 2.86 yr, 148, 164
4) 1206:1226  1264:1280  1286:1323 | 3.92 yr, 116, 164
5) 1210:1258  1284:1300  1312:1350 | -2.85 yr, 106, 162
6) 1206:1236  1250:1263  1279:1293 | 3.08 yr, 103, 160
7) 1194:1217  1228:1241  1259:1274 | 3.15 yr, 143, 86.3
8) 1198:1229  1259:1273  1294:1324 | 5.95 yr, 121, 165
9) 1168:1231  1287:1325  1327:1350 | -2.39 yr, 132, 161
